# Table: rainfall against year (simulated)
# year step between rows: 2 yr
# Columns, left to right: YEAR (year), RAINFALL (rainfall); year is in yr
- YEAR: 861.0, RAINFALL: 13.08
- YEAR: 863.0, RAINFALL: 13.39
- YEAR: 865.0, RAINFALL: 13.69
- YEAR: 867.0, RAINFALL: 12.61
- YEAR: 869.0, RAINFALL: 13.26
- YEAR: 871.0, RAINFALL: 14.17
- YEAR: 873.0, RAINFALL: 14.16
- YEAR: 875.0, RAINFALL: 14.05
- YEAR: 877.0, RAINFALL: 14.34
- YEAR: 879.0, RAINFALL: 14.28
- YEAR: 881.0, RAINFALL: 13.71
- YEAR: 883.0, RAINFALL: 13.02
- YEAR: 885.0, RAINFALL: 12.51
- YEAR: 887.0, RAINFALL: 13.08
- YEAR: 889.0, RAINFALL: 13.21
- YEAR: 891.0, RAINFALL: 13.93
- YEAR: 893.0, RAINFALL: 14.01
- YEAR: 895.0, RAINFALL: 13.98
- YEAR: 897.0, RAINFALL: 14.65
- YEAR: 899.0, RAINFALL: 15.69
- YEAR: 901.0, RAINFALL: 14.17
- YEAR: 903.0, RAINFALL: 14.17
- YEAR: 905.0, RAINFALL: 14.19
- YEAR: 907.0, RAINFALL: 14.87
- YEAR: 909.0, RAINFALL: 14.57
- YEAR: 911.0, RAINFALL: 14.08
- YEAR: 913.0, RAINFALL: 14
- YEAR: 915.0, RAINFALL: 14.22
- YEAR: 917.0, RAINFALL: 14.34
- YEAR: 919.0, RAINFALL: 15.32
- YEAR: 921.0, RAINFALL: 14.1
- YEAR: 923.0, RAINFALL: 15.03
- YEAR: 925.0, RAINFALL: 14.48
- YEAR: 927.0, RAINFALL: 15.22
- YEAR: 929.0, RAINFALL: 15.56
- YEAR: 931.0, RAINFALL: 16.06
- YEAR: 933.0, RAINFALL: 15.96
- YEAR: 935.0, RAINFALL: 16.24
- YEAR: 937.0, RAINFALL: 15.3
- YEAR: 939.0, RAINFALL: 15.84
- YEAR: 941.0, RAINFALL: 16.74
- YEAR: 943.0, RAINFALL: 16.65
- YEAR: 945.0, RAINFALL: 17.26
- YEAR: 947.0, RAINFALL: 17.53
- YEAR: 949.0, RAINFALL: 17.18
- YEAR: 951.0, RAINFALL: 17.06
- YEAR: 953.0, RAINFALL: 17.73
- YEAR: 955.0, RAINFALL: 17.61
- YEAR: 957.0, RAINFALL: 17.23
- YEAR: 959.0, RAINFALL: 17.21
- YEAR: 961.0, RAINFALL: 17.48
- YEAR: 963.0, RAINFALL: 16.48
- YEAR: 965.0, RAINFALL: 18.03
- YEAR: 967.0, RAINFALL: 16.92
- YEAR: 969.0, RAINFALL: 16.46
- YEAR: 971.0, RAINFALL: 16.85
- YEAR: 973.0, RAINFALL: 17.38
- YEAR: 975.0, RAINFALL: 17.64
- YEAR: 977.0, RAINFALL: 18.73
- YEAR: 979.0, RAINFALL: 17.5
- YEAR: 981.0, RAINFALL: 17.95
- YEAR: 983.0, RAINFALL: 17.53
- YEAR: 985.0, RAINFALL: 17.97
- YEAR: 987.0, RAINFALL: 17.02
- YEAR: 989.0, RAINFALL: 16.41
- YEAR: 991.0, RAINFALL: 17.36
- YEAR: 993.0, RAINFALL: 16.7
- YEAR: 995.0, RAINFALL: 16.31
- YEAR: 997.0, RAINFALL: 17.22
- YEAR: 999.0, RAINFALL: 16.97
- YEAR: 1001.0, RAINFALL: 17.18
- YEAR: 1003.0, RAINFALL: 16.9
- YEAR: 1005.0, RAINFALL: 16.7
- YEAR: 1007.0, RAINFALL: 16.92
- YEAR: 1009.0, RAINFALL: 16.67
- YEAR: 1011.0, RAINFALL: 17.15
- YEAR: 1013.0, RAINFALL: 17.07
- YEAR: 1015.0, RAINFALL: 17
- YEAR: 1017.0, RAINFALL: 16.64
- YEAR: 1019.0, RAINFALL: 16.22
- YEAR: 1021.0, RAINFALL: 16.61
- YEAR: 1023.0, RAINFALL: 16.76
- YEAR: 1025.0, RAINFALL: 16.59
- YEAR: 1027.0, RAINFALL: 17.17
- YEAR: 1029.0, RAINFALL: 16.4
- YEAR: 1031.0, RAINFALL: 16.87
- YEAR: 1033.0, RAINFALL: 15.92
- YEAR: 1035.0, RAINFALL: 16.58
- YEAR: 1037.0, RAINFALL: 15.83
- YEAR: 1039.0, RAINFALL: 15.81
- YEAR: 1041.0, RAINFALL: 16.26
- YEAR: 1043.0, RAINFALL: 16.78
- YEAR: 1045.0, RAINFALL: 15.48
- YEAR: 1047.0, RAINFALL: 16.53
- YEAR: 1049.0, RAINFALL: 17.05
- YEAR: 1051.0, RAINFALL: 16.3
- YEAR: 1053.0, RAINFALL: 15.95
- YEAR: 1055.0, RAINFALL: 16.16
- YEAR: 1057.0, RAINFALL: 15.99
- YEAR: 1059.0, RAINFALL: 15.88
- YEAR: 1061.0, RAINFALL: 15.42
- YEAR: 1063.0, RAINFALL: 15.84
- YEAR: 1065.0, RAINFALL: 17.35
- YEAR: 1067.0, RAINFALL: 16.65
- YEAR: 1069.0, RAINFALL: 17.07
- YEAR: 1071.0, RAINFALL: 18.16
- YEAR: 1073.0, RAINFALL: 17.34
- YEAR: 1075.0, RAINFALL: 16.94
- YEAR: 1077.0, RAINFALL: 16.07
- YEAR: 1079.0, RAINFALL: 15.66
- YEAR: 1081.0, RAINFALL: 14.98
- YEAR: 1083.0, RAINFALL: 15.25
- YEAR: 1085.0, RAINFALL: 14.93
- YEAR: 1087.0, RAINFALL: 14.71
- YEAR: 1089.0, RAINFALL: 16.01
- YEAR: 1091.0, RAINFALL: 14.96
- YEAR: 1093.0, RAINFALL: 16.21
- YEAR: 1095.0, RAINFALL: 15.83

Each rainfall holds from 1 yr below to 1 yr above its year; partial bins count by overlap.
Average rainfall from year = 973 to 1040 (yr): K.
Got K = 16.9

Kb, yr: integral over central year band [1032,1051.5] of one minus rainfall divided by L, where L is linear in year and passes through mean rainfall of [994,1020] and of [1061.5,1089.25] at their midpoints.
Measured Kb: 0.3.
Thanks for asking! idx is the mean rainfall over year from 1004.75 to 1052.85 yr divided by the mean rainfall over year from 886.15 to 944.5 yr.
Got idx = 1.11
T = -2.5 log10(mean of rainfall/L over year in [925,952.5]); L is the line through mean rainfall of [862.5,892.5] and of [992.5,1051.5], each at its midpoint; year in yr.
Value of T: -0.10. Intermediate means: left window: 13.6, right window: 16.6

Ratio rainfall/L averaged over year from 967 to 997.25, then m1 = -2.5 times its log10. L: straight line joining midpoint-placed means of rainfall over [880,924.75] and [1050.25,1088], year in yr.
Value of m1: -0.146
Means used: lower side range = 14.1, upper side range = 16.1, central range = 17.3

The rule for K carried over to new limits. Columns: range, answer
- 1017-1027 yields 16.6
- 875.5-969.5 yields 15.3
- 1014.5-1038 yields 16.5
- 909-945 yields 15.3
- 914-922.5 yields 14.5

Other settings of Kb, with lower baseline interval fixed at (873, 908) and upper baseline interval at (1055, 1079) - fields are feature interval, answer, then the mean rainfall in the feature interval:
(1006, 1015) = -0.7 yr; 17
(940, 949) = -1.4 yr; 17.1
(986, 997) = -1.0 yr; 16.8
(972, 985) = -2.2 yr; 17.8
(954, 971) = -2.4 yr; 17.2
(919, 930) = -0.3 yr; 14.9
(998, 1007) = -0.8 yr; 16.9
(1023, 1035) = -0.5 yr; 16.6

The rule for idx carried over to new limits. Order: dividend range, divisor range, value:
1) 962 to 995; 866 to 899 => 1.26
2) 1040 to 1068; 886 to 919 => 1.14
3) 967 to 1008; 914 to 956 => 1.08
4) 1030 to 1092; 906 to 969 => 1.01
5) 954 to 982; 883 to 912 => 1.24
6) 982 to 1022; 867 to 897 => 1.24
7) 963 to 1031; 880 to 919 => 1.21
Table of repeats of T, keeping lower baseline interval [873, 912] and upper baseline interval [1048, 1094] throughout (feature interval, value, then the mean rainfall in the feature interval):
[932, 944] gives -0.11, 16.1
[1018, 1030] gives -0.07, 16.6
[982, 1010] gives -0.12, 17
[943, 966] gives -0.17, 17.3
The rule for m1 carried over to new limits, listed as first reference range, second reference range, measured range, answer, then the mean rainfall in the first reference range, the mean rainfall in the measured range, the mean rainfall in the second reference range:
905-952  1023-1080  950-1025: -0.08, 15.5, 17.1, 16.4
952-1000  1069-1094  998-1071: 0.00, 17.3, 16.5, 16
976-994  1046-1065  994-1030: 0.01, 17.5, 16.8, 16.2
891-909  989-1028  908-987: -0.06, 14.4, 16.4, 16.8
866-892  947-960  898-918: 0.04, 13.6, 14.4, 17.4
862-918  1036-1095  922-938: -0.08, 13.9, 15.5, 16.1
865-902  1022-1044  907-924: -0.01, 13.8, 14.5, 16.5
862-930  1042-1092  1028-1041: -0.03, 14.1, 16.2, 16.1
